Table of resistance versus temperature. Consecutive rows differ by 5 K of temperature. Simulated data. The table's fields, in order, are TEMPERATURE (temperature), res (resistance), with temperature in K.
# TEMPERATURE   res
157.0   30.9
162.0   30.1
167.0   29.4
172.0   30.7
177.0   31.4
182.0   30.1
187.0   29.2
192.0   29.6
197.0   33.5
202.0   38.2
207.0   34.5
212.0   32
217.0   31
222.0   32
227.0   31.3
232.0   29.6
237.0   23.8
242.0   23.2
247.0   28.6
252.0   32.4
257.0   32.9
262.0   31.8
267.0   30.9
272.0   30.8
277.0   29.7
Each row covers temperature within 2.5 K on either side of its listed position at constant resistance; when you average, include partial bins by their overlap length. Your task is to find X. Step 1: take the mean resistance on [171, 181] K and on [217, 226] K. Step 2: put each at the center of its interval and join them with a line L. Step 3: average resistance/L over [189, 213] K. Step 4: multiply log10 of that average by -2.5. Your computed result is -0.08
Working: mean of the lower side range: 31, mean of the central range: 33.6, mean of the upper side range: 31.6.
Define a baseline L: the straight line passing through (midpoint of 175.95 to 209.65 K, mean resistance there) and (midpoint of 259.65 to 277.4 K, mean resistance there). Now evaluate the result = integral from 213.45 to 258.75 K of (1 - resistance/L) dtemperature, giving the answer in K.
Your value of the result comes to 3.1 K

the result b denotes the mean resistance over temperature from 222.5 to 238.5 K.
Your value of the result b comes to 29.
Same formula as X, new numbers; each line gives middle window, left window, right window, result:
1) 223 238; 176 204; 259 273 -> 0.09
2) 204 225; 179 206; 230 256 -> -0.08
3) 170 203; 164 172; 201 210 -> 0.04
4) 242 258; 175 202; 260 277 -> 0.04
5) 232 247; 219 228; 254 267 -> 0.25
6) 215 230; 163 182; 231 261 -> -0.08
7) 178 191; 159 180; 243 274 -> 0.02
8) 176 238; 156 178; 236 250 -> -0.13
